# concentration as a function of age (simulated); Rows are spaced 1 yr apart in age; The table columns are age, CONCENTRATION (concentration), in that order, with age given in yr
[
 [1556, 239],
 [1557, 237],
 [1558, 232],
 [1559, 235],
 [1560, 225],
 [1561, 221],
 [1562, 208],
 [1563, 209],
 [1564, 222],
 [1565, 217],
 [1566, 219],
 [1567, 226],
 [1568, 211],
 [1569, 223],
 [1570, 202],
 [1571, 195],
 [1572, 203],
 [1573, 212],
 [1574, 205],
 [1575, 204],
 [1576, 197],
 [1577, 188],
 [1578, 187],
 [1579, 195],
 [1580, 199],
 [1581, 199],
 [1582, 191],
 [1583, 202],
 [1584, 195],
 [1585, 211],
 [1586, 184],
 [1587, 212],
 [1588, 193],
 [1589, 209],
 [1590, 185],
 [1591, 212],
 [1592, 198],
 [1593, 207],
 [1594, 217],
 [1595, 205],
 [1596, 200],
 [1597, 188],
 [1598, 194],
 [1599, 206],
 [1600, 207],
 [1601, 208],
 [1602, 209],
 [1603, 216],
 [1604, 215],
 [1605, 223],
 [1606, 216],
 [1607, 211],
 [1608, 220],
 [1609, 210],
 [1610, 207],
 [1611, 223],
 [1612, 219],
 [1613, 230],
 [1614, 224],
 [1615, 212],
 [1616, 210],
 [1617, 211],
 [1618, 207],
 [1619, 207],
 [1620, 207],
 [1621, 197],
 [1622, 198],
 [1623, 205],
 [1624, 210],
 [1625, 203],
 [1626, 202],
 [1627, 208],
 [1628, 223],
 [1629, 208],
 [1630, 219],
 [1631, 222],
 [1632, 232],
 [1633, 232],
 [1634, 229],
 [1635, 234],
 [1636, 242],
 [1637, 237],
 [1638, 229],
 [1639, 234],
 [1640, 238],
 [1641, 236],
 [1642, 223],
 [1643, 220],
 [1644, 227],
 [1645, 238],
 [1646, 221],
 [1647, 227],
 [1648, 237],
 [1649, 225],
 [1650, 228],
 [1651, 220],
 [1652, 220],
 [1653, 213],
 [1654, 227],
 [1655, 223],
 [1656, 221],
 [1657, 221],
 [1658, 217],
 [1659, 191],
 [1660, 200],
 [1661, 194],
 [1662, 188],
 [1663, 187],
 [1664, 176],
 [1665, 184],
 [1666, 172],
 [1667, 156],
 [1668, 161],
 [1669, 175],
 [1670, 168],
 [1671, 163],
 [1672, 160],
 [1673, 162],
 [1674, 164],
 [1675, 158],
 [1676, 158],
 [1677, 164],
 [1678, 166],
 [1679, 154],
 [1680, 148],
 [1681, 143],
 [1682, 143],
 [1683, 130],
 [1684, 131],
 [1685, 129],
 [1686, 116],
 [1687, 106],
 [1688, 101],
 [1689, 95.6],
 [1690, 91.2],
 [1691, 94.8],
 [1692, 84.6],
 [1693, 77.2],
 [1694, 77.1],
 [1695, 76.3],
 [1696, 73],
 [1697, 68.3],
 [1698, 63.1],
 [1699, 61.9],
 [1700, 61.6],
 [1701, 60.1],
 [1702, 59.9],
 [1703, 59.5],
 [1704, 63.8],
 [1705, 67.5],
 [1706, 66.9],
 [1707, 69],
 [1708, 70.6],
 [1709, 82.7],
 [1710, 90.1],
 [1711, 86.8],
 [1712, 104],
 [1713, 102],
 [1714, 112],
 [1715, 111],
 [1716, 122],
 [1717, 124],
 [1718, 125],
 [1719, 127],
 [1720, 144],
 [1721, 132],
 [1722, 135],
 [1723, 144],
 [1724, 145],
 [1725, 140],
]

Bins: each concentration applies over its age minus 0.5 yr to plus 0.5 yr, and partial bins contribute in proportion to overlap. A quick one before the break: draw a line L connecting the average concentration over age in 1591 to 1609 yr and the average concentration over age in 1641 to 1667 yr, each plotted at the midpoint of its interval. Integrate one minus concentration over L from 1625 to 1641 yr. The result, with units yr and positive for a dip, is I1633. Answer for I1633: -1.2 yr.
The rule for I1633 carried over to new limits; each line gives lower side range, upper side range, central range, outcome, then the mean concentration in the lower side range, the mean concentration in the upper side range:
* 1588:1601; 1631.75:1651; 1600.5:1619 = -0.3 yr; 202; 231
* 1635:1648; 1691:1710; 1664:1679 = -1.6 yr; 231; 70.3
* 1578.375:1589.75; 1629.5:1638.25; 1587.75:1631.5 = 1.2 yr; 199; 231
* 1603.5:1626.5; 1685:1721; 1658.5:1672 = -3.4 yr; 212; 89.6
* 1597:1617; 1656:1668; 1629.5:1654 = -3.7 yr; 213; 190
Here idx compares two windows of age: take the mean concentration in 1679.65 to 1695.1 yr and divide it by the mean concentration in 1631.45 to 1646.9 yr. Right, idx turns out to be 0.5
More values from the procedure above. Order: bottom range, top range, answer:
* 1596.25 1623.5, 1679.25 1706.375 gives 0.43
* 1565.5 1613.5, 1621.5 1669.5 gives 1.03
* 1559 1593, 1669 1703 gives 0.56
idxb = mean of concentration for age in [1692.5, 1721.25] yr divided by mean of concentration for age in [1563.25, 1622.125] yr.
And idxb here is 0.4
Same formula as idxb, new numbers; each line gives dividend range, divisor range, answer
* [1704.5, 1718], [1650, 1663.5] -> 0.45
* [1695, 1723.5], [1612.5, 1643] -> 0.42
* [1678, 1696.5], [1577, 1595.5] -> 0.56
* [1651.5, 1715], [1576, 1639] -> 0.63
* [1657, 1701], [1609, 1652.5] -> 0.62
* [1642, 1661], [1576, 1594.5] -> 1.11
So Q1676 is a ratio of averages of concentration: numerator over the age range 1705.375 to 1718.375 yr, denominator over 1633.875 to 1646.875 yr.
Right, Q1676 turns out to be 0.42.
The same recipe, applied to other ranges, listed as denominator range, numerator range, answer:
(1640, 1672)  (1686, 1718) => 0.41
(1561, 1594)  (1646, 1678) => 0.94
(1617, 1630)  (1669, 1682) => 0.77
